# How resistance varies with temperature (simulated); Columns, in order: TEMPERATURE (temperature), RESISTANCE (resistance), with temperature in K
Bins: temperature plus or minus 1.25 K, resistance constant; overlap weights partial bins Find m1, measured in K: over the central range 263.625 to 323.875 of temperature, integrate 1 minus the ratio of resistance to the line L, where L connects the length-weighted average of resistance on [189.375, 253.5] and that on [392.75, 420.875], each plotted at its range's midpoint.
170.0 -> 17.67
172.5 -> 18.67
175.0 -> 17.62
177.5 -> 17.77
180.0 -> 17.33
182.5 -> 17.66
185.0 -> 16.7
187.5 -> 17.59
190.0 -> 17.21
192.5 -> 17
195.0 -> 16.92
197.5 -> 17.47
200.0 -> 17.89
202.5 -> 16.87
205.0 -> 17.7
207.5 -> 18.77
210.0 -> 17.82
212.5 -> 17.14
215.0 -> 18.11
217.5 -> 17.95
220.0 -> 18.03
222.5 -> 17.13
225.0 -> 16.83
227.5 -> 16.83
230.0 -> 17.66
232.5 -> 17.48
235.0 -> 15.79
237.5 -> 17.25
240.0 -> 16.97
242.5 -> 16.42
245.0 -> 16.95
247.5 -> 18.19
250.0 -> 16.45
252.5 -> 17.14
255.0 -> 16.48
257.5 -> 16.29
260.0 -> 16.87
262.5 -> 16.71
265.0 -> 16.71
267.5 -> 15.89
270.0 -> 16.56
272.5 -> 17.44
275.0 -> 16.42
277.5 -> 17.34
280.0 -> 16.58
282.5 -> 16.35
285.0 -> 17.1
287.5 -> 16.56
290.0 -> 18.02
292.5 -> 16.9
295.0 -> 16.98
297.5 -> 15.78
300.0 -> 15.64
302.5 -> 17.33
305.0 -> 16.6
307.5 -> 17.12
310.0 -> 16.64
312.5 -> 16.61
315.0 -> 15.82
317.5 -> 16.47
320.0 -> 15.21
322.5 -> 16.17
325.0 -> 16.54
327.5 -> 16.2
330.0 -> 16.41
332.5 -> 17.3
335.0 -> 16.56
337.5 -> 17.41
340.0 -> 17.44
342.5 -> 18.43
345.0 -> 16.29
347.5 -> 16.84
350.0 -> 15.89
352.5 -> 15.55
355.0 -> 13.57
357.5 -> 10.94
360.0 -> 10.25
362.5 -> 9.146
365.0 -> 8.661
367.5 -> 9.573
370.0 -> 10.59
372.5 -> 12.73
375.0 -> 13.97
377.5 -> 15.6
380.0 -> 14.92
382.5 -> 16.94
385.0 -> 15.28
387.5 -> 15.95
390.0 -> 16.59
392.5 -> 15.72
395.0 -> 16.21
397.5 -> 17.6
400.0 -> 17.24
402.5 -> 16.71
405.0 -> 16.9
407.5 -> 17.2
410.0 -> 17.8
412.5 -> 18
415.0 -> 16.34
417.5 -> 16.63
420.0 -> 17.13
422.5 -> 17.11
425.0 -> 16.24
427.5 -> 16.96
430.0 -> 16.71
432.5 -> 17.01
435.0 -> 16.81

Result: 2.1 K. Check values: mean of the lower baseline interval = 17.3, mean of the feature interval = 16.6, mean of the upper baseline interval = 17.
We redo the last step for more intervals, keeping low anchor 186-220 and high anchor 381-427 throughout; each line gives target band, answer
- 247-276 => 1.0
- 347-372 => 7.3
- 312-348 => 0.9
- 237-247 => 0.3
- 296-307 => 0.5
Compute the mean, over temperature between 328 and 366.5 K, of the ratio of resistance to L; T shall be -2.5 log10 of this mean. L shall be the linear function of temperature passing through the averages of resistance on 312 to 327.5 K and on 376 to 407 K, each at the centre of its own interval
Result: 0.10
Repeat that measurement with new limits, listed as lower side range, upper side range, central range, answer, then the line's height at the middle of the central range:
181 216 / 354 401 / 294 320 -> -0.083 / 15.2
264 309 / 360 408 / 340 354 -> -0.088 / 15.3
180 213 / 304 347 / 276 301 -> 0.010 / 16.9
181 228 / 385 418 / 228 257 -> 0.024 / 17.3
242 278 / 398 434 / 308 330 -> 0.041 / 16.9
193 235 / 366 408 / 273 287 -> -0.011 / 16.6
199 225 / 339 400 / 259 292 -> -0.029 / 16.4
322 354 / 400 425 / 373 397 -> 0.084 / 16.9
